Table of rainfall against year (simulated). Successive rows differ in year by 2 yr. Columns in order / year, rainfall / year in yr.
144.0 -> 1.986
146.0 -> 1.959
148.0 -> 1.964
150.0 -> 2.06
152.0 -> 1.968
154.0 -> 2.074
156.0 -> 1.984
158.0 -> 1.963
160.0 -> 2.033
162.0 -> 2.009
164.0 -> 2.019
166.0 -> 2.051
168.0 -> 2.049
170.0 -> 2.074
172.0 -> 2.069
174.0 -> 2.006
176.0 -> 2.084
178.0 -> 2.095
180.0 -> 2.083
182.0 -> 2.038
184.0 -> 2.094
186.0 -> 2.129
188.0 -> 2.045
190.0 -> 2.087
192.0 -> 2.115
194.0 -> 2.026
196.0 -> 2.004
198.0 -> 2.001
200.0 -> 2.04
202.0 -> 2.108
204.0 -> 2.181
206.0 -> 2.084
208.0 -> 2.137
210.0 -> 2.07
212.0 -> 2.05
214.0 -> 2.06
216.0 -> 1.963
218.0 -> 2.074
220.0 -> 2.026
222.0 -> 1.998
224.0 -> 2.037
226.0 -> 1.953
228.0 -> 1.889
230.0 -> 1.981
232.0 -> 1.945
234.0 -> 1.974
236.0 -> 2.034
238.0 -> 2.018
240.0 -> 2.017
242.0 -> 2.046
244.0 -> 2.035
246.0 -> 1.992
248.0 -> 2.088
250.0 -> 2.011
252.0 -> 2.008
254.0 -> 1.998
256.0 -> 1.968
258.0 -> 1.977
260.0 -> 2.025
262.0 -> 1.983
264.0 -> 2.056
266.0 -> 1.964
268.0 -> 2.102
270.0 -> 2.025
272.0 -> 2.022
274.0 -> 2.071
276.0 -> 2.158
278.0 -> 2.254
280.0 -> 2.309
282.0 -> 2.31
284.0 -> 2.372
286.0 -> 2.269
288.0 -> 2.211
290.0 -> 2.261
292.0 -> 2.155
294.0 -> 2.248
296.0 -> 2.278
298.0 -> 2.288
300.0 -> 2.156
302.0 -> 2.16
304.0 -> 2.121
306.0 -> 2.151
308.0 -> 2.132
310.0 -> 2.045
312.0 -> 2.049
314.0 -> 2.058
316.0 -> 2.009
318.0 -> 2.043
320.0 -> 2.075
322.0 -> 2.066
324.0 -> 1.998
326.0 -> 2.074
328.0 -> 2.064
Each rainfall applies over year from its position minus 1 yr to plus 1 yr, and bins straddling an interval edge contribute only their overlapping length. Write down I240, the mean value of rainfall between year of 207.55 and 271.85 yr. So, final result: 2.01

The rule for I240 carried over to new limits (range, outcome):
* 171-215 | 2.07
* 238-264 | 2.01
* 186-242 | 2.04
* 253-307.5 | 2.14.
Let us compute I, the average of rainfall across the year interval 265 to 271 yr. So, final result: 2.03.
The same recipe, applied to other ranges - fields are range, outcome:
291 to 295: 2.2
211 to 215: 2.05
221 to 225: 2.02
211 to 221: 2.03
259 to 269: 2.03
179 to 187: 2.09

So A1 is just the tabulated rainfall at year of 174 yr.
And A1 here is 2.006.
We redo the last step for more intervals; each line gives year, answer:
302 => 2.16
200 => 2.04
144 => 1.986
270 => 2.025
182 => 2.038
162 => 2.009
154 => 2.074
